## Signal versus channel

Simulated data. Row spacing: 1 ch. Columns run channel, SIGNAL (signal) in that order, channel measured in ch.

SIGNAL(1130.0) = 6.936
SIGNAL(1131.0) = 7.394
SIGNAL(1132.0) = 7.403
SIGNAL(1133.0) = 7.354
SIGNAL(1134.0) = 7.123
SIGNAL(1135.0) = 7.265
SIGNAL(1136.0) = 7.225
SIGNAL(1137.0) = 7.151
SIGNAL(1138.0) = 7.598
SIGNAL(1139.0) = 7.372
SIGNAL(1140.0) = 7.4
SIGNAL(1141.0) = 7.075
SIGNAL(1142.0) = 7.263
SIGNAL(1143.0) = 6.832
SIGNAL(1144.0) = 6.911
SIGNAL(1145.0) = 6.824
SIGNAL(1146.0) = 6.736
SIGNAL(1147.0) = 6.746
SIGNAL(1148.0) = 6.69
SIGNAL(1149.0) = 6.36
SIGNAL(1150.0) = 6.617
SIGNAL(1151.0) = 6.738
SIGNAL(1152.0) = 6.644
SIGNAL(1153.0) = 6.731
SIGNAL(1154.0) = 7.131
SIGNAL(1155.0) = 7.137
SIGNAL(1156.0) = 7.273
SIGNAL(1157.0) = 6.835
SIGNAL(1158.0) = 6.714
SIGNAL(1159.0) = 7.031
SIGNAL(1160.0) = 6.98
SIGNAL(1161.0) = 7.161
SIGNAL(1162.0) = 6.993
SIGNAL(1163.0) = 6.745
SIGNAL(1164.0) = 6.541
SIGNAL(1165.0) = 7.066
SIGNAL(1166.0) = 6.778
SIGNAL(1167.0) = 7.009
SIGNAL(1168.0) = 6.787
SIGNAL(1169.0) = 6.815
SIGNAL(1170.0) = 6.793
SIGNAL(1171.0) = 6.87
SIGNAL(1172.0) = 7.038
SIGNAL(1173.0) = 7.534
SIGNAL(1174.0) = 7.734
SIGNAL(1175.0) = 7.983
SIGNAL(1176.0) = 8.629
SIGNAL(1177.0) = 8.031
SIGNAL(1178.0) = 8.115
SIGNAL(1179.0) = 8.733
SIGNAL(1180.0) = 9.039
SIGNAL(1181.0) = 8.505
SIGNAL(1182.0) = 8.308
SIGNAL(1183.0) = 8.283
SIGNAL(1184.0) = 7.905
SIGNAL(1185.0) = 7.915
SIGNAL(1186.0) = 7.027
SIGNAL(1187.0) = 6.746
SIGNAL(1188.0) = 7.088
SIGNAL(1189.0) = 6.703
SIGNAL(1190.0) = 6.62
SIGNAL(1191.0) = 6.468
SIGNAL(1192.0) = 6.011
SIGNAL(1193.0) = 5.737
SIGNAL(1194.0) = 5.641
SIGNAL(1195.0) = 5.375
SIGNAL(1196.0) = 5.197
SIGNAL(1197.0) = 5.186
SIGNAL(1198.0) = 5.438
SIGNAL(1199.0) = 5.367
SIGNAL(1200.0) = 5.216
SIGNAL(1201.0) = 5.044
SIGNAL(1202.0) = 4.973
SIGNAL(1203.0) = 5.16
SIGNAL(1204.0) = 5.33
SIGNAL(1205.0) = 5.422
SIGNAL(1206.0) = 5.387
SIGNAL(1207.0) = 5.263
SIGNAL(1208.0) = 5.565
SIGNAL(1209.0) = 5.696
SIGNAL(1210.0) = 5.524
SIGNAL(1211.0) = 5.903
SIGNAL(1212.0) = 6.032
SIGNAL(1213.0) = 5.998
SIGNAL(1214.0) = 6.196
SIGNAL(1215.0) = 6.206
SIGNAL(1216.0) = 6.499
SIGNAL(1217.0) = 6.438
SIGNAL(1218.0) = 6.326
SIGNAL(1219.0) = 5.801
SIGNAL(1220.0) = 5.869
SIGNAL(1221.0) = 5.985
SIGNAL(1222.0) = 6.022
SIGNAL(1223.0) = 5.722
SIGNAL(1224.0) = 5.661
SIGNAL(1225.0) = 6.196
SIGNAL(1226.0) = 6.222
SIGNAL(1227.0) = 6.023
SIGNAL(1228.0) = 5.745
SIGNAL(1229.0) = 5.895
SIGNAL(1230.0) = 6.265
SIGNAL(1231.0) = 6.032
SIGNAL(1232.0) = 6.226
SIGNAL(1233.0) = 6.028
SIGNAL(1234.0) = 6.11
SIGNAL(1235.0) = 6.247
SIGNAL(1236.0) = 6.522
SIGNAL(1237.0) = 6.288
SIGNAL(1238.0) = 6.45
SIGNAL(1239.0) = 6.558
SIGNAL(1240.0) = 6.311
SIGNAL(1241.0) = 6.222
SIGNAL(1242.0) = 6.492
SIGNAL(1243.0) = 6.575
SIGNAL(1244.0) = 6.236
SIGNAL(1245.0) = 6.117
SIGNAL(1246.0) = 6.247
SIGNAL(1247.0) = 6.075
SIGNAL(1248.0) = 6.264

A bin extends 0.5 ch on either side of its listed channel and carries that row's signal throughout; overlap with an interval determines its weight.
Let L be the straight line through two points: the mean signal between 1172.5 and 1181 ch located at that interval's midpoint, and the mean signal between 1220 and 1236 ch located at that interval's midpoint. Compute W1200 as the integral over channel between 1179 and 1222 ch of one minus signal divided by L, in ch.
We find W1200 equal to 6.0 ch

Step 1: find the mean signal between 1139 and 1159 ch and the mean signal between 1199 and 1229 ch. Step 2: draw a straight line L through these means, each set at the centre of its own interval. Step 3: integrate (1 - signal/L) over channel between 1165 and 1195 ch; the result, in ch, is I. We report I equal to -4.4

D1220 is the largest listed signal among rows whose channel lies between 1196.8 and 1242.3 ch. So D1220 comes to 6.558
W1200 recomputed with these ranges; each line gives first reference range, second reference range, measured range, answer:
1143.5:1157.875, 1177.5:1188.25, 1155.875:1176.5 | 0.8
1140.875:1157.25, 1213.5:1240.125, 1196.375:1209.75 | 2.2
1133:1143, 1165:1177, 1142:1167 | 1.4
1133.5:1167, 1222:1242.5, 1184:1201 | 1.1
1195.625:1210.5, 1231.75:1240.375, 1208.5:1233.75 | -0.7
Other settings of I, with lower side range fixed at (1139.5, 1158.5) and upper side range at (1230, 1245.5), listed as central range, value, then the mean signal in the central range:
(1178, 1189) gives -2.07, 7.91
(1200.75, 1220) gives 2.18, 5.74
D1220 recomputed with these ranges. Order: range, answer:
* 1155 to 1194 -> 9.039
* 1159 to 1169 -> 7.161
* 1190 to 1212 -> 6.62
